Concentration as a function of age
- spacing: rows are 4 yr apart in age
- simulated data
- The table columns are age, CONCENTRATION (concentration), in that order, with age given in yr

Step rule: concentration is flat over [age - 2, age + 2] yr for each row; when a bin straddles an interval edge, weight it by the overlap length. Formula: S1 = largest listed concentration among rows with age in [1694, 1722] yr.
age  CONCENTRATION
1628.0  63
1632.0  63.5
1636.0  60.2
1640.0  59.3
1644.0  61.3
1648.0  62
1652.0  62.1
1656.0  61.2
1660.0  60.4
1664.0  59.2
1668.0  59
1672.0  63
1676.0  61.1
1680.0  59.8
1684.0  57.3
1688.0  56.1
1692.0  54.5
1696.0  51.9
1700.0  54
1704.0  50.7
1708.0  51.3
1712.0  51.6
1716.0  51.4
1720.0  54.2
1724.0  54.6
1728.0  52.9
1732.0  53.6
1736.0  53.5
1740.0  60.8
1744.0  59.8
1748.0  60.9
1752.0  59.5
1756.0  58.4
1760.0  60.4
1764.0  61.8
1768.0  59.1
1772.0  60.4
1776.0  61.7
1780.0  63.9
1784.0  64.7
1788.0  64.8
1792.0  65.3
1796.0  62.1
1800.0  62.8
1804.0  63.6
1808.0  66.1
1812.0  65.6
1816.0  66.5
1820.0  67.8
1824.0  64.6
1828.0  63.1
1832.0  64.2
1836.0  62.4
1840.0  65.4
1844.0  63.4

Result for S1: 54.2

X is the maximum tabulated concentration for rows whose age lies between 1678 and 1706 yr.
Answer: 59.8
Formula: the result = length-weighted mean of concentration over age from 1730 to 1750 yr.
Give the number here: 57.7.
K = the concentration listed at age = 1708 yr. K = 51.3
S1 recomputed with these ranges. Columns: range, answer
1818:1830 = 67.8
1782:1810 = 66.1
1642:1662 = 62.1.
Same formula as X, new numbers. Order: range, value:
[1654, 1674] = 63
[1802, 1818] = 66.5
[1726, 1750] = 60.9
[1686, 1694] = 56.1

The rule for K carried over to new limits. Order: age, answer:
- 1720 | 54.2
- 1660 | 60.4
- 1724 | 54.6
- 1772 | 60.4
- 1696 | 51.9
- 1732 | 53.6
